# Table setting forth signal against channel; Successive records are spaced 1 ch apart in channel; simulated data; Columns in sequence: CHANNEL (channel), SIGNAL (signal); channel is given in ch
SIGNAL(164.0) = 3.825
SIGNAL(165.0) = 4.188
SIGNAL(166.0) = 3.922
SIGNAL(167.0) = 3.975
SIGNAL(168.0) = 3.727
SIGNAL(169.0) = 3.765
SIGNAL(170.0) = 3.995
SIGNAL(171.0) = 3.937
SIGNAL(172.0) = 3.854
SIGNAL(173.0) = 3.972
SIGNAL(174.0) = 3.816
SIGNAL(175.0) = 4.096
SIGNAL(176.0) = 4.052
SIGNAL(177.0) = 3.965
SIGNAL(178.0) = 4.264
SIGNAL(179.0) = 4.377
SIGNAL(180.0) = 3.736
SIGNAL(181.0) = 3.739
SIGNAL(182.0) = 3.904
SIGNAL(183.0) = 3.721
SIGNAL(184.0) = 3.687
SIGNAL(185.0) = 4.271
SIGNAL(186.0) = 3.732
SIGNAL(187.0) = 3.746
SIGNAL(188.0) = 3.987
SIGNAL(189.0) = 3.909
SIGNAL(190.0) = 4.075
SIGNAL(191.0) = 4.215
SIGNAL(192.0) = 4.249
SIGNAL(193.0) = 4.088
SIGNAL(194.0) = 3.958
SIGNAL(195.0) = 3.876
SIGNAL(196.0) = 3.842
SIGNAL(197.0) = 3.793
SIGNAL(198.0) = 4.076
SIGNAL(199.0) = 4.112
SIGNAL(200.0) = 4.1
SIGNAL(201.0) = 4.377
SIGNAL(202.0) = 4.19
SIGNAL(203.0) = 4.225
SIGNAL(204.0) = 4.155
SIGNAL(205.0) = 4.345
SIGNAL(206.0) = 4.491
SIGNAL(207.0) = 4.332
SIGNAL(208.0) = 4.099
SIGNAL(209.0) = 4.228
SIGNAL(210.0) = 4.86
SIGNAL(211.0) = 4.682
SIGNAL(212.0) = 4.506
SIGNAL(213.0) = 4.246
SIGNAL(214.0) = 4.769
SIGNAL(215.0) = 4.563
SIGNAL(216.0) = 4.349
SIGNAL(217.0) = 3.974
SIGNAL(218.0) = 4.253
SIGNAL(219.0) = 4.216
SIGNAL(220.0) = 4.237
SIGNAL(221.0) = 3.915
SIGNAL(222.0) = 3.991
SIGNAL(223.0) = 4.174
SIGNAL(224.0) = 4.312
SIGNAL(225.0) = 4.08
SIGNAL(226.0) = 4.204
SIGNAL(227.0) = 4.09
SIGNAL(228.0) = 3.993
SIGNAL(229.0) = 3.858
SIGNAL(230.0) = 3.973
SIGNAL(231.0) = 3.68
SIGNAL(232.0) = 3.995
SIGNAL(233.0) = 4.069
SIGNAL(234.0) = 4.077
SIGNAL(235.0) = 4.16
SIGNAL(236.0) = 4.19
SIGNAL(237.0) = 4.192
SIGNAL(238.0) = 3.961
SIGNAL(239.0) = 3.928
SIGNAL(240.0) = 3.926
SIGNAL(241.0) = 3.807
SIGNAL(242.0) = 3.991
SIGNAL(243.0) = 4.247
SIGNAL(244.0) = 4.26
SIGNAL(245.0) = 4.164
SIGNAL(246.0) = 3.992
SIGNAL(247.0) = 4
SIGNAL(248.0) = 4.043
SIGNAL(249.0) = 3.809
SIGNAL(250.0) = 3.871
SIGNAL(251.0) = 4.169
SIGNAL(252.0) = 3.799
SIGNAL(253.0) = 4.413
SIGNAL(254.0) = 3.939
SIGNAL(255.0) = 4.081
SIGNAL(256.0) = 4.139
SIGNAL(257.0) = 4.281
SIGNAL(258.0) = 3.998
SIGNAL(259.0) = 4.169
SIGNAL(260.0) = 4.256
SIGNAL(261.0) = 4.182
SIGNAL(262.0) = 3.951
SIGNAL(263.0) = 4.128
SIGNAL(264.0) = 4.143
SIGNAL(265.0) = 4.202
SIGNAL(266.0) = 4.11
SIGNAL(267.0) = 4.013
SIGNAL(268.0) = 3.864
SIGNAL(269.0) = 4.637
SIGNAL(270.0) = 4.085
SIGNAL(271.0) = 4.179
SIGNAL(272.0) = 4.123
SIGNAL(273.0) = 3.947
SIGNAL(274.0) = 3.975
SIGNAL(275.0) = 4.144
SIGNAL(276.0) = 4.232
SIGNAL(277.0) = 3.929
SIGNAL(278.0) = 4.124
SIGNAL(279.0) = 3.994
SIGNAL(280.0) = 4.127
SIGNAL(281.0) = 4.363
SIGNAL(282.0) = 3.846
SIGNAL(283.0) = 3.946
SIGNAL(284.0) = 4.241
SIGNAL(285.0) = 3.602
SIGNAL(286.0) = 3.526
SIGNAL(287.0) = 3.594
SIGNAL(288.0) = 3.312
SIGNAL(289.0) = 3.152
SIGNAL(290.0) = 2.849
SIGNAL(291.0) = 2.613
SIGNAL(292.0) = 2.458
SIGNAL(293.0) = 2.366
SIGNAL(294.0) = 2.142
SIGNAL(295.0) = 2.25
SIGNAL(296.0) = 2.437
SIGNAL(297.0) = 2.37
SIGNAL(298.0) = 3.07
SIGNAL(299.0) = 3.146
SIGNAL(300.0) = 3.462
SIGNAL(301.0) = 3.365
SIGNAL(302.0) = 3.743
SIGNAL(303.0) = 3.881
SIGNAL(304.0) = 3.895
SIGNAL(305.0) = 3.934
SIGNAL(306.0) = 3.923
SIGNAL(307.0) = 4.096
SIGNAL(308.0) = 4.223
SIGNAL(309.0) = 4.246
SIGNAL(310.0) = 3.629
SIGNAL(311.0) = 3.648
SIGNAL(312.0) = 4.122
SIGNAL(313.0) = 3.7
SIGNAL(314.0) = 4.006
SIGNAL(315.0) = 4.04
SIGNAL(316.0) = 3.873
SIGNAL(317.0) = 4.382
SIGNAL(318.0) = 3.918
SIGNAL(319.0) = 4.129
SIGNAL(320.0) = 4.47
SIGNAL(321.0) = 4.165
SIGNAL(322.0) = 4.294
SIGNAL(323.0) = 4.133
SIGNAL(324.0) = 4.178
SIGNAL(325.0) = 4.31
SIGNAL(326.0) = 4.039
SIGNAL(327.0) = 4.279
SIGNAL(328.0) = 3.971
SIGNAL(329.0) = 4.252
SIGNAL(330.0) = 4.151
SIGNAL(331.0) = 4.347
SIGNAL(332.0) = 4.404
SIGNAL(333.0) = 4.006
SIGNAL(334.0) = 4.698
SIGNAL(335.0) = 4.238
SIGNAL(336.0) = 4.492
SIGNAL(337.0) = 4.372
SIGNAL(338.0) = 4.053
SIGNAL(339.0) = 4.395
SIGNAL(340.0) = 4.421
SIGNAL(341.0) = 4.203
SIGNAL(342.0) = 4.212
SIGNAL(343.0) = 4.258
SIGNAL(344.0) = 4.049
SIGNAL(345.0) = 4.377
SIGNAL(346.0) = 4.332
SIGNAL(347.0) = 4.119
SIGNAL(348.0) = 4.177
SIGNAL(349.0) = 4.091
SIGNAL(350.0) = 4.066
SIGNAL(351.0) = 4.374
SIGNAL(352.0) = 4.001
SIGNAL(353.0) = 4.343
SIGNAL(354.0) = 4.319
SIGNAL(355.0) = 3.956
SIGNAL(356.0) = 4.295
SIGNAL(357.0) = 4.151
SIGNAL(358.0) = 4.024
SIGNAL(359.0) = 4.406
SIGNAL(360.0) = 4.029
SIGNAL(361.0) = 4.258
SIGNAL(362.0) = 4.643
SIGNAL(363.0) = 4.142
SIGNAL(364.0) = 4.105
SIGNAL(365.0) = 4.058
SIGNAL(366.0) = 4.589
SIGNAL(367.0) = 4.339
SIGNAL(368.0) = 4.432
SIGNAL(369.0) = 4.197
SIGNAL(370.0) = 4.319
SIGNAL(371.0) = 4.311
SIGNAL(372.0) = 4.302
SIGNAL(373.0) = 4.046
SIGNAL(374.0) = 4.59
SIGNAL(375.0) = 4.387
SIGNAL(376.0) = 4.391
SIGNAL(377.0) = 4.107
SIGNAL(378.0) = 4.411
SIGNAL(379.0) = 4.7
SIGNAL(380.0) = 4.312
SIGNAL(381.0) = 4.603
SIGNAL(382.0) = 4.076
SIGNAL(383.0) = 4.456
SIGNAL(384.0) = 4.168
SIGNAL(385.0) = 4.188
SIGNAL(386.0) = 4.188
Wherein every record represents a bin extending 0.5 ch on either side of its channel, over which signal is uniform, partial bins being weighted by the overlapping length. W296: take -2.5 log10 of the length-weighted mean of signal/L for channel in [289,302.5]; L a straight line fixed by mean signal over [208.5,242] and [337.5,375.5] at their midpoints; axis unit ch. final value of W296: 0.44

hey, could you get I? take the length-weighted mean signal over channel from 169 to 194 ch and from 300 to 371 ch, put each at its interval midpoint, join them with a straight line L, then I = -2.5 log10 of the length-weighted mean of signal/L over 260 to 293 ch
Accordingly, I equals 0.07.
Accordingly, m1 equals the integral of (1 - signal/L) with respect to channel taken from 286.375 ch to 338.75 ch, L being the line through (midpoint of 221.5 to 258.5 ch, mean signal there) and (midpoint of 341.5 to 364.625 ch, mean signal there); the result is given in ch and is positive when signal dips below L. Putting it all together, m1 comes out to 5.1 ch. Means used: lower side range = 4.05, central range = 3.75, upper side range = 4.2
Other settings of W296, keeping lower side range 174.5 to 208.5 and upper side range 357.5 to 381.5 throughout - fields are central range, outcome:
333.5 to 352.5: 0.005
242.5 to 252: 0.024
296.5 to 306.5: 0.209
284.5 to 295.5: 0.403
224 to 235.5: 0.022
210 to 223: -0.061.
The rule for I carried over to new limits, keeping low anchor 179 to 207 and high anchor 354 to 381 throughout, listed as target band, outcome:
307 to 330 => 0.034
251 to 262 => 0.002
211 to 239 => -0.019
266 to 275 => 0.012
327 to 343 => -0.009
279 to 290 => 0.118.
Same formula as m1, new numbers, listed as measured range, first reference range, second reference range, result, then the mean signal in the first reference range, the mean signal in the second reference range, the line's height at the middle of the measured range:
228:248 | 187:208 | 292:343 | 0.0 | 4.11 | 3.87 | 4.03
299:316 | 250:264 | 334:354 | 1.4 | 4.11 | 4.25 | 4.19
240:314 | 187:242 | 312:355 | 6.7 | 4.14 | 4.2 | 4.17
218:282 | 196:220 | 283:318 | -2.8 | 4.29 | 3.46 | 3.92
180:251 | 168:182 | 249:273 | -1.3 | 3.96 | 4.11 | 4.03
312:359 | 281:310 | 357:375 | -3.9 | 3.37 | 4.28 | 3.89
